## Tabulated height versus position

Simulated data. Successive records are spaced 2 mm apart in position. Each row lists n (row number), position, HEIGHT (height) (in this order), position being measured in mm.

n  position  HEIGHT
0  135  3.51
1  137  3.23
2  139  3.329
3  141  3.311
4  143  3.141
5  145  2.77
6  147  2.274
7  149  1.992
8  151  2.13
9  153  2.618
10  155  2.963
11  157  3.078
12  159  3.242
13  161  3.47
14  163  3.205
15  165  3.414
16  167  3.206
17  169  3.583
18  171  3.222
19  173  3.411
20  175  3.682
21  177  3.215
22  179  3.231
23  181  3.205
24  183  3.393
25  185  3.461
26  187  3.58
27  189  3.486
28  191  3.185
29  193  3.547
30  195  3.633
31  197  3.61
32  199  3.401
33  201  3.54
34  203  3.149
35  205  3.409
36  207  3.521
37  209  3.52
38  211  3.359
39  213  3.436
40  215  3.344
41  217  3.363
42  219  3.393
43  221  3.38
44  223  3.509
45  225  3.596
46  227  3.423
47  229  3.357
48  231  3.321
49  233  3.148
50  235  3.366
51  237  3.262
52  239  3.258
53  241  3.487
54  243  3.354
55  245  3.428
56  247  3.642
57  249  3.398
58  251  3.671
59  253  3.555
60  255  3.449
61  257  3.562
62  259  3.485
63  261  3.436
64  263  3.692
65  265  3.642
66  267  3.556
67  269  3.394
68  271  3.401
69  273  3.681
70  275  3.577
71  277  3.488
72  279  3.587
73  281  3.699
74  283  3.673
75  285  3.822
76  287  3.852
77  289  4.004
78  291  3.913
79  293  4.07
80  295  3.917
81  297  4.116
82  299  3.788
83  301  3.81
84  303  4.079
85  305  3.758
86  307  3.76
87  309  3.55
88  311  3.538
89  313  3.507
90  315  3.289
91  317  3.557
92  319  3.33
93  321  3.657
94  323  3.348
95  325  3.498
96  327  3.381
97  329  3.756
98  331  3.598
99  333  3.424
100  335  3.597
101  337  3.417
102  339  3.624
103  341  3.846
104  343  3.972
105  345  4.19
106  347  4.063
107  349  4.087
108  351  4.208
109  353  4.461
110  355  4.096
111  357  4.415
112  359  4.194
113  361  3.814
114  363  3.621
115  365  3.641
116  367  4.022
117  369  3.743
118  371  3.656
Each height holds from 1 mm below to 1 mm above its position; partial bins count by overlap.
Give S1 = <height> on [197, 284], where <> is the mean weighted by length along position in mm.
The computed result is 3.46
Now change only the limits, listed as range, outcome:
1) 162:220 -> 3.4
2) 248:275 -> 3.53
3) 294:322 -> 3.69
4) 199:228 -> 3.42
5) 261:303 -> 3.74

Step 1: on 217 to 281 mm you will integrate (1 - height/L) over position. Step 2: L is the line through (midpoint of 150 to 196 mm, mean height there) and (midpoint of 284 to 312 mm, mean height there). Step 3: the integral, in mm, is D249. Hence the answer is 2.7 mm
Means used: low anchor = 3.27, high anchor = 3.86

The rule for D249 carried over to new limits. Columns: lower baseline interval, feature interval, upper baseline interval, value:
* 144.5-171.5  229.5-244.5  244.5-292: 0.44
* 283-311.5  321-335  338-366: 1.51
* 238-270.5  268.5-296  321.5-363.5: -0.90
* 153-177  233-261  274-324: 0.79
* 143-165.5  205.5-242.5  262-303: -0.73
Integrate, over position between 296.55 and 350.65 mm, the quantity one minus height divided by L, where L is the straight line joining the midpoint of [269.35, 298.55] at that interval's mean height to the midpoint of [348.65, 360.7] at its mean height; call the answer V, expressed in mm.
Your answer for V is 4.5 mm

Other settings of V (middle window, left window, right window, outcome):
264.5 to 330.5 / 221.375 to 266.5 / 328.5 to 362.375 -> 0.6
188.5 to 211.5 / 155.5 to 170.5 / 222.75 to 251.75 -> -0.6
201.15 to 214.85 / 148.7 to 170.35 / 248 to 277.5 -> -0.6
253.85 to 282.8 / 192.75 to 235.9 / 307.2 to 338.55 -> -0.7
